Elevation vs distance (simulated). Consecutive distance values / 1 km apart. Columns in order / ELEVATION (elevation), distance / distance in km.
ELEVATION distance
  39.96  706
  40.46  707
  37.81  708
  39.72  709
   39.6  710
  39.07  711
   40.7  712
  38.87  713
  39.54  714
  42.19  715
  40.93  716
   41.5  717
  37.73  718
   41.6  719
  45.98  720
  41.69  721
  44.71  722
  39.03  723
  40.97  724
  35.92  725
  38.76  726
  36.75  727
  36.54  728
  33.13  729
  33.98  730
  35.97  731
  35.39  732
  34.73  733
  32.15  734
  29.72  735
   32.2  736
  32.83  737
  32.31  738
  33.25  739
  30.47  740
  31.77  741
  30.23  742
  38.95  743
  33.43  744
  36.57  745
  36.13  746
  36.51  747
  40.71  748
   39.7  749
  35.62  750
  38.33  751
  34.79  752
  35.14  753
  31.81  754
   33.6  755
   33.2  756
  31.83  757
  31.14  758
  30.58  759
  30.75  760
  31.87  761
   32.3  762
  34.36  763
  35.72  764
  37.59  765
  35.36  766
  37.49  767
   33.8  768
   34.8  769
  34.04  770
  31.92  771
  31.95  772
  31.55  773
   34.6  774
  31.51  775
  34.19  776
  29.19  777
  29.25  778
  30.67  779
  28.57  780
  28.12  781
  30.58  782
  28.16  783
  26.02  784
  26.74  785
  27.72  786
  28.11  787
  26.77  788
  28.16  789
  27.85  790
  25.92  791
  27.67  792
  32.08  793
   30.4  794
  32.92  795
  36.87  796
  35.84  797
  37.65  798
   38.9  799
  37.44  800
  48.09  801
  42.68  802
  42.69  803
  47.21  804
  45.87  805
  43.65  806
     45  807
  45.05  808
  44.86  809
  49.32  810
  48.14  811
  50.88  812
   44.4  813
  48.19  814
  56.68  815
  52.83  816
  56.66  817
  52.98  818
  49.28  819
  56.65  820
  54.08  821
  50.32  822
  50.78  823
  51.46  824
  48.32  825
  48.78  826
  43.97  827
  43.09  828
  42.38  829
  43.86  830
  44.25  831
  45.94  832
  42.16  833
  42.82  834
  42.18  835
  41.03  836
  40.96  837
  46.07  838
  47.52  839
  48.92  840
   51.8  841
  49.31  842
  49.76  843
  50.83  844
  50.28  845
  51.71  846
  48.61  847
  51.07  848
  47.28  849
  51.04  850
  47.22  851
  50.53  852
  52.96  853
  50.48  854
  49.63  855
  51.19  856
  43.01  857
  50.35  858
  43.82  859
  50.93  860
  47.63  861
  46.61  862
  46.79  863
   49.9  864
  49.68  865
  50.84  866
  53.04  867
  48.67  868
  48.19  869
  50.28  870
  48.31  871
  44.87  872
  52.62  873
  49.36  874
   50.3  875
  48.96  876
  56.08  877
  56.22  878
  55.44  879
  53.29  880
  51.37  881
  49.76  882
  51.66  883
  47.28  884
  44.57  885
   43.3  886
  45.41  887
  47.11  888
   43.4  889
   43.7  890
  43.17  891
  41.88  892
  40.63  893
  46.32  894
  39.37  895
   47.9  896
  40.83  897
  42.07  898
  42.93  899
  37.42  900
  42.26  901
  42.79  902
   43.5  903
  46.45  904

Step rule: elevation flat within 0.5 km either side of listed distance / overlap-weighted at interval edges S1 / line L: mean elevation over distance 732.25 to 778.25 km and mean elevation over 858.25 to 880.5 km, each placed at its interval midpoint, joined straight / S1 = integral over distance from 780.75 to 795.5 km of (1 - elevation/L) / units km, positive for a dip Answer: 3.8 km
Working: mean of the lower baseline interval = 33.7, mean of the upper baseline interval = 50.1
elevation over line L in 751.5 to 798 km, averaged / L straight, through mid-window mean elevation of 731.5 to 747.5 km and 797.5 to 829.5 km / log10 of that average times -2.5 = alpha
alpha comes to 0.25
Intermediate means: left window 33.5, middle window 31.7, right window 47.4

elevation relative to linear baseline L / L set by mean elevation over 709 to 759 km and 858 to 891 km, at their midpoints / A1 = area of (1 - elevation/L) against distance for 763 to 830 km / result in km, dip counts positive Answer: 5.0 km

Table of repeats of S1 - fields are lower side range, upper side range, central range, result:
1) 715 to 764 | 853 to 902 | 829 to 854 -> -1.7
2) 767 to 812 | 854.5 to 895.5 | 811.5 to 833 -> -4.9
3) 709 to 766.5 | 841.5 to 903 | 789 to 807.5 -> 1.8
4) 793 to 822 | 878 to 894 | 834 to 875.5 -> -2.0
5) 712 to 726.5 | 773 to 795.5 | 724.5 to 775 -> 1.4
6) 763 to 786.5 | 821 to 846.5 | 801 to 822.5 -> -4.0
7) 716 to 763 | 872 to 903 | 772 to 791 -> 4.6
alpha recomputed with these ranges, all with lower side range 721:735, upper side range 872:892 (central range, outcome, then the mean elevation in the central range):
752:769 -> 0.17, 33.6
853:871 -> -0.04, 49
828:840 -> 0.03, 43.8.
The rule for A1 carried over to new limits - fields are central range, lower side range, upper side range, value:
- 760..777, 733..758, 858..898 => 1.32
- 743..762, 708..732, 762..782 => 0.35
